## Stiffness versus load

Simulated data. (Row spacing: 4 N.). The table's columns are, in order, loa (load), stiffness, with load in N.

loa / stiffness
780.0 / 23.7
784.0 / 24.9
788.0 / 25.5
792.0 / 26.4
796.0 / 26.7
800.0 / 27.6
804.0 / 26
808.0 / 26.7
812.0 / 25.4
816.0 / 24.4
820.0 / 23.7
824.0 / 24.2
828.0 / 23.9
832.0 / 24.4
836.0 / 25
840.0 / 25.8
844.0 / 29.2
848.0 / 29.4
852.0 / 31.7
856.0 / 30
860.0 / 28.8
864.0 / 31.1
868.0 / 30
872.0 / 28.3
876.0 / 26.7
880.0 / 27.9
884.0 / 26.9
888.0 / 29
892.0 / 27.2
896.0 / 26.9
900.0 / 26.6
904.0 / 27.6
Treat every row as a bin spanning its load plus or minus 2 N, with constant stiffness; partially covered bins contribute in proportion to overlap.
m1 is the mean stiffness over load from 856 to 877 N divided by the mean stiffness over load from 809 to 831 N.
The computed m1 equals 1.2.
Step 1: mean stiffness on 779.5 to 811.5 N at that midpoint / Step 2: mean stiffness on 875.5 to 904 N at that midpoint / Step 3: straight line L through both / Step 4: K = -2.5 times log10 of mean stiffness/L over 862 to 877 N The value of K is -0.08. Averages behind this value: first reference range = 26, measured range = 29.2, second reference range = 27.4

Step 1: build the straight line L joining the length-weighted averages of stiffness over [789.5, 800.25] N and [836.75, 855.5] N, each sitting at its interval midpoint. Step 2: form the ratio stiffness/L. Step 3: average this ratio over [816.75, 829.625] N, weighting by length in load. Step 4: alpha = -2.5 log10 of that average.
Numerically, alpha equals 0.16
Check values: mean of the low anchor 26.7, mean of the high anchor 28.8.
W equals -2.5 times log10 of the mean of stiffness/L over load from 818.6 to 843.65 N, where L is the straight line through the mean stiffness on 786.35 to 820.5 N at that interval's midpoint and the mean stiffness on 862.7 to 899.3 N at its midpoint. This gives 0.08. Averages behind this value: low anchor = 25.9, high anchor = 28.1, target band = 24.8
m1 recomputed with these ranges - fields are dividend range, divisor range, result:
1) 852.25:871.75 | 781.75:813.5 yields 1.15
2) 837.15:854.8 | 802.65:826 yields 1.15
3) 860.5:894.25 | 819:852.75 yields 1.08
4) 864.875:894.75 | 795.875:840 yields 1.11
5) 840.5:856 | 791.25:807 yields 1.11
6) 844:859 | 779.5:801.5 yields 1.16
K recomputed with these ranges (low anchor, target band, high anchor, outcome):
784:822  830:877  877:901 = -0.07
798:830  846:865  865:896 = -0.12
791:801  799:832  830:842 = 0.04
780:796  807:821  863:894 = 0.05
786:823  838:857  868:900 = -0.09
